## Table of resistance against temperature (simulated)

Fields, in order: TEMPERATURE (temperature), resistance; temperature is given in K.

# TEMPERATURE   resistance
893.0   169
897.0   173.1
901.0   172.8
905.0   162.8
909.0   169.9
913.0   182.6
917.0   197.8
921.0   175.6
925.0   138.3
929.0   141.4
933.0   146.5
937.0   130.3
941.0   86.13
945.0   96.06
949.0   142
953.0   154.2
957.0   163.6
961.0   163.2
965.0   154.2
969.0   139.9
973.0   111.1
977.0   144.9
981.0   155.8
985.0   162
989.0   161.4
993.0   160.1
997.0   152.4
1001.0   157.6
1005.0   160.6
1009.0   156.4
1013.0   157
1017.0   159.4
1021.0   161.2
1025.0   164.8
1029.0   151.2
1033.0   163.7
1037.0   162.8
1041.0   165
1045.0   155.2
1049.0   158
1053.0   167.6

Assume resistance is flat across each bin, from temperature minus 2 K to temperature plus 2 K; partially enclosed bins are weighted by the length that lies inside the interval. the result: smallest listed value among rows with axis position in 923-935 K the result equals 138.3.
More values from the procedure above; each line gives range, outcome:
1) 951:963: 154.2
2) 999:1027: 156.4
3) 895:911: 162.8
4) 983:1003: 152.4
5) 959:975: 111.1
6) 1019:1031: 151.2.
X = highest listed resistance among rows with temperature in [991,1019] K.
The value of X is 160.6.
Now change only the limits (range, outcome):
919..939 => 175.6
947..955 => 154.2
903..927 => 197.8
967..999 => 162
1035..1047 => 165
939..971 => 163.6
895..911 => 173.1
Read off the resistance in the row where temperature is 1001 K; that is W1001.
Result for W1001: 157.6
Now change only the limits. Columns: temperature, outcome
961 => 163.2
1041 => 165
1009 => 156.4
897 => 173.1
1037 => 162.8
